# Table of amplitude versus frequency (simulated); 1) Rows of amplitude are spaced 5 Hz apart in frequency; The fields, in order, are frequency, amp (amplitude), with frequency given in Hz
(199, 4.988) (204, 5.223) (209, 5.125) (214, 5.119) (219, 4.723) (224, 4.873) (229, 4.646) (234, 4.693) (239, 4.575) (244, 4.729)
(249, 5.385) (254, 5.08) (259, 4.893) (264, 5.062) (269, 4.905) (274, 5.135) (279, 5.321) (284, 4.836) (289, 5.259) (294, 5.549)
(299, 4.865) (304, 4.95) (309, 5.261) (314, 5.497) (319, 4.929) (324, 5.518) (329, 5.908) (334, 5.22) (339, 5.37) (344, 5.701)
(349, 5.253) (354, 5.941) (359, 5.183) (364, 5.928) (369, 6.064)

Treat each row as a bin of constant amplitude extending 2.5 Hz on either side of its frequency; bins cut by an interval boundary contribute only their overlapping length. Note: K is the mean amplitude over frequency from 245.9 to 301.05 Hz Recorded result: 5.12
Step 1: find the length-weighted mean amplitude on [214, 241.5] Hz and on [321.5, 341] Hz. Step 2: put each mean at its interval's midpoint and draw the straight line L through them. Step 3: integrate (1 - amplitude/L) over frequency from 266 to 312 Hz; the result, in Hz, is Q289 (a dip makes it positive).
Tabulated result 0.6 Hz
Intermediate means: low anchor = 4.74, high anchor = 5.51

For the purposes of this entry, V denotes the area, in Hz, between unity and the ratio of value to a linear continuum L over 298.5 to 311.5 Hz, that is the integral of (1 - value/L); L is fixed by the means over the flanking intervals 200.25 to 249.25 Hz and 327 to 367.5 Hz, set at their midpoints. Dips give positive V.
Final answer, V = 0.7 Hz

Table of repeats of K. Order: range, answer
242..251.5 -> 5.07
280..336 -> 5.26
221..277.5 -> 4.91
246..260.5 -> 5.12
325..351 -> 5.5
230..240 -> 4.64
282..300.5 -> 5.15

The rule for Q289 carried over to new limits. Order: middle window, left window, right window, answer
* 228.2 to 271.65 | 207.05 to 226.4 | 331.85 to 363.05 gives 1.6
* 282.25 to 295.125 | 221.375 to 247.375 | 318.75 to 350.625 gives -0.2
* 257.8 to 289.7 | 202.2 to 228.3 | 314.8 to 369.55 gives 1.1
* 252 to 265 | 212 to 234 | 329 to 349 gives 0.0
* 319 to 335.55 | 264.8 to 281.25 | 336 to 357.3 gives -0.1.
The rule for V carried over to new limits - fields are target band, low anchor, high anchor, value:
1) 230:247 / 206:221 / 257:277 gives 1.09 Hz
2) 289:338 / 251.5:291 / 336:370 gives 0.40 Hz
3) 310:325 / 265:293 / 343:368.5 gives 0.24 Hz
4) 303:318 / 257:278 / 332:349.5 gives 0.04 Hz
